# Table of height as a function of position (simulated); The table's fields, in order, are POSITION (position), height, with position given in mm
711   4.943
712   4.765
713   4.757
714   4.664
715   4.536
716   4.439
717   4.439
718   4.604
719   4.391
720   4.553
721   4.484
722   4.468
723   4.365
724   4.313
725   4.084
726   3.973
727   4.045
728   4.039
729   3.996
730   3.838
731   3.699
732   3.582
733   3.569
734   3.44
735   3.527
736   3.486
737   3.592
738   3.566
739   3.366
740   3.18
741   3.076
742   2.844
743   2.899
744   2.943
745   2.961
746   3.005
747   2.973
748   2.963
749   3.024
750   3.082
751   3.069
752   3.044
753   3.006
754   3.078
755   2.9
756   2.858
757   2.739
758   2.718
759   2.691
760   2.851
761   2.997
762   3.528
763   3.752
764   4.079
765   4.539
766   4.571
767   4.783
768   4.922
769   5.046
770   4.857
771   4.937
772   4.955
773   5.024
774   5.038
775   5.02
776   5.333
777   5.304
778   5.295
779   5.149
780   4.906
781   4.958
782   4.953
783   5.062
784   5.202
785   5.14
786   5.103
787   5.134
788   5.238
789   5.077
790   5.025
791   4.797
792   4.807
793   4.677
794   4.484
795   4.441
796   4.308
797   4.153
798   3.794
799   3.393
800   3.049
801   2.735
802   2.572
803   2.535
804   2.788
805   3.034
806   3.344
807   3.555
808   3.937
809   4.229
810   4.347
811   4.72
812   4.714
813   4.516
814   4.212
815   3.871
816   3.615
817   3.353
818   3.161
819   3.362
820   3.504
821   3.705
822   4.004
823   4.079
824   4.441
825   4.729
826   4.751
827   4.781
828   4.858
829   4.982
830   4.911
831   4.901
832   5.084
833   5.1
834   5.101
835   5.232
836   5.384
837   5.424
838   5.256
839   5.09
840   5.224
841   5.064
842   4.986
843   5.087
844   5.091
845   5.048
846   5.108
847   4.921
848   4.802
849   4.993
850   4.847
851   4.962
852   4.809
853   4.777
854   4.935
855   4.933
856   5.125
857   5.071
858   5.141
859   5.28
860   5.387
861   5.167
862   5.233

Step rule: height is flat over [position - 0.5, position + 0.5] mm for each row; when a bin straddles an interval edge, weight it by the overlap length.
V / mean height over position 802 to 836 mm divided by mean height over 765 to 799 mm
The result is 0.85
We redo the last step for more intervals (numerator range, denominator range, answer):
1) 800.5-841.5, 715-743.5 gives 1.10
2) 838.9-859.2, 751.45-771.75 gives 1.35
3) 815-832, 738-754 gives 1.38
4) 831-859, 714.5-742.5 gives 1.29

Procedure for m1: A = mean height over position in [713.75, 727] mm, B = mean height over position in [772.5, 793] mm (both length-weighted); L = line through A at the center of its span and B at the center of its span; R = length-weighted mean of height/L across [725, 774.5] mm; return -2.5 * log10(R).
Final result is 0.290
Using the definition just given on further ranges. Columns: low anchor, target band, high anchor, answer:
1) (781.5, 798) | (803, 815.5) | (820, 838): 0.23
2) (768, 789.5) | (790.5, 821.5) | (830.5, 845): 0.32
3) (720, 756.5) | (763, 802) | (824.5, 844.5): -0.12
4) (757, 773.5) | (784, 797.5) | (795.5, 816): -0.24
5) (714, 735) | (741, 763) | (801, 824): 0.32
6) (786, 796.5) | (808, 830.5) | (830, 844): 0.19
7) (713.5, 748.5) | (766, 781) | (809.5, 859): -0.21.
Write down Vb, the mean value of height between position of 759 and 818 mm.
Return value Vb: 4.32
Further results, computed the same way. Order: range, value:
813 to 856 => 4.68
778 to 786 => 5.07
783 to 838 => 4.3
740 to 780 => 3.8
